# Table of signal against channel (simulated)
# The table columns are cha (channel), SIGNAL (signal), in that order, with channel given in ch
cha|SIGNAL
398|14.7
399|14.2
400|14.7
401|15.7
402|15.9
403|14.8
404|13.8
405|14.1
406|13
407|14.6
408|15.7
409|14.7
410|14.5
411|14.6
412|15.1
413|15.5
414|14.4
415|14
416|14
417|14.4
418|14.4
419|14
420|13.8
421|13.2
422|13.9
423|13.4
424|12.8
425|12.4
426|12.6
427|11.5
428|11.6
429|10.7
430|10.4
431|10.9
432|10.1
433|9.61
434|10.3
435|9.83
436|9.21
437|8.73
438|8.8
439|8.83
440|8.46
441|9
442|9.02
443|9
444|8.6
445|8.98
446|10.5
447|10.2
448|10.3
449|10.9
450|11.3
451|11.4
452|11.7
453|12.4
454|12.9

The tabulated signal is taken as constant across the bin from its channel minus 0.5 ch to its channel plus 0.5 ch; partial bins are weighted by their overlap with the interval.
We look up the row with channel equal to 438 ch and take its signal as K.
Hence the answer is 8.8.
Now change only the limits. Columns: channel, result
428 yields 11.6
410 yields 14.5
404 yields 13.8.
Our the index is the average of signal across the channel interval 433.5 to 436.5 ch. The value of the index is 9.78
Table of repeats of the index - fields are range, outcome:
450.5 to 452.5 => 11.6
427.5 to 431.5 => 10.9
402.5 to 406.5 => 13.9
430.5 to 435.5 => 10.1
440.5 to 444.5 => 8.9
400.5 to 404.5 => 15.1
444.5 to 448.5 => 10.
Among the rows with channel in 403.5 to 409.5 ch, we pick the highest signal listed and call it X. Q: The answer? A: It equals 15.7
